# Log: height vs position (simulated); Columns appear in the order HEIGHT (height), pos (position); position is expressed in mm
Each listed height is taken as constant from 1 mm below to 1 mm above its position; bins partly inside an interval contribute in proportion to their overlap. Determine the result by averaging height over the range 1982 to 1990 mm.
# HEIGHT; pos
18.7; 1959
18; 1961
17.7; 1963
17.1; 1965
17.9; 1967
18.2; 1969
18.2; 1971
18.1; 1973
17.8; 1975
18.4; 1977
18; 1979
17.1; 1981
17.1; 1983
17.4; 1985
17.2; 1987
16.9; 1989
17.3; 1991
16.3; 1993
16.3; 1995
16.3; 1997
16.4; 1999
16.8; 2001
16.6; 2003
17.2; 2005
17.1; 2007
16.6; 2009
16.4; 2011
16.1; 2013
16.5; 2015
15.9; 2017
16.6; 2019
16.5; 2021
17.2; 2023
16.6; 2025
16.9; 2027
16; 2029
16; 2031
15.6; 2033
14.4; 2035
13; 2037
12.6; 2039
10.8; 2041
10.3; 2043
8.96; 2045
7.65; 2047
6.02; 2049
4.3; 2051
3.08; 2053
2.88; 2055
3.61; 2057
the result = 17.1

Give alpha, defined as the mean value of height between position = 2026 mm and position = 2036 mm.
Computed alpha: 15.8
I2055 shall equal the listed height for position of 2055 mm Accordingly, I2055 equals 2.88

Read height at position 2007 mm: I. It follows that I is 17.1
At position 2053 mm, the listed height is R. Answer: 3.08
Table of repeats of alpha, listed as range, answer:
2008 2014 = 16.4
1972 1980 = 18.1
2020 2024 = 16.9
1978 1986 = 17.4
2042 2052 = 7.45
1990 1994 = 16.8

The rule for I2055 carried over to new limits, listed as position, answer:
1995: 16.3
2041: 10.8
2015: 16.5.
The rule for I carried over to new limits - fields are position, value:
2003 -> 16.6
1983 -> 17.1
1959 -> 18.7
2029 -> 16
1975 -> 17.8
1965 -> 17.1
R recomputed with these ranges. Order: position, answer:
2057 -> 3.61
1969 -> 18.2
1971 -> 18.2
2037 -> 13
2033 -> 15.6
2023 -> 17.2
